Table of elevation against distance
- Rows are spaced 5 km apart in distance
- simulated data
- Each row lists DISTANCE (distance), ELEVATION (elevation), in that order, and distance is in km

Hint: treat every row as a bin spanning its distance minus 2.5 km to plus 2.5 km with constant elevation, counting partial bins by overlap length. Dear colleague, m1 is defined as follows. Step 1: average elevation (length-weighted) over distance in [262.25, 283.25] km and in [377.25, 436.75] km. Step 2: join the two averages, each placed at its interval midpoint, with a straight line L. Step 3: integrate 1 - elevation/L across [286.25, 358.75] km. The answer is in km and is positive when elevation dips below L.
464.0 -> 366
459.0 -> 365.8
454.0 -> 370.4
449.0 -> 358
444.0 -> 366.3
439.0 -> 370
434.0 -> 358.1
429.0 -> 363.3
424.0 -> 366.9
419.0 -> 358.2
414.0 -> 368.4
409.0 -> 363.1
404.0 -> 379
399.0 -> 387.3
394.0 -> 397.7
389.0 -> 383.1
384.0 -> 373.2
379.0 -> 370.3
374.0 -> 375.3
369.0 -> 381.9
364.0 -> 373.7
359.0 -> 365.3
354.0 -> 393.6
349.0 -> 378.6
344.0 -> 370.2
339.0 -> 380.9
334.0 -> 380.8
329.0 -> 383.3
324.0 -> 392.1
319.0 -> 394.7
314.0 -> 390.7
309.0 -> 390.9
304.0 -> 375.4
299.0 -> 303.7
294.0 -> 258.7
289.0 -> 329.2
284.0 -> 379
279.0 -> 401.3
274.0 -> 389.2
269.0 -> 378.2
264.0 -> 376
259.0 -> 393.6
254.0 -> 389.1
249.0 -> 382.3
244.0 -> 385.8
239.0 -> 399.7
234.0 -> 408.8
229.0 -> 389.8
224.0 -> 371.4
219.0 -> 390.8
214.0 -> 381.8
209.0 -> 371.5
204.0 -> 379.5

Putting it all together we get 2.8 km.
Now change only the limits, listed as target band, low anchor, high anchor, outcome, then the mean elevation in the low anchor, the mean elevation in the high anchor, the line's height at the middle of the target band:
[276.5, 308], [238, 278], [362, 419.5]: 3.3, 387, 377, 384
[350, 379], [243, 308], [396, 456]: -0.9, 365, 368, 367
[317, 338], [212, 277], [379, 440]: -0.4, 388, 372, 380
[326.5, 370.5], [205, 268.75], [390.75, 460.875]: -0.3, 386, 370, 376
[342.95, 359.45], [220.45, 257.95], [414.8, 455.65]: -0.2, 390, 364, 375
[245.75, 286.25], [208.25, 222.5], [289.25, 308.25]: -4.8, 382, 322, 345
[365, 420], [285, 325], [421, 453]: -2.4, 354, 364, 361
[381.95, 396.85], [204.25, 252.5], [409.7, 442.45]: -0.7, 387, 364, 368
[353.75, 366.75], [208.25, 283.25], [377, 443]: 0.1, 387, 372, 377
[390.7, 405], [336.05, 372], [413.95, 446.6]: -0.7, 378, 364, 370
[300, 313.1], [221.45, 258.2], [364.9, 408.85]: 0.3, 390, 380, 385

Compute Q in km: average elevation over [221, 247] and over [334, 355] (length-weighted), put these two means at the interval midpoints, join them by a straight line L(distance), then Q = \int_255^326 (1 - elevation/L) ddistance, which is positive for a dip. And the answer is 3.1 km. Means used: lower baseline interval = 391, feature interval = 368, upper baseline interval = 380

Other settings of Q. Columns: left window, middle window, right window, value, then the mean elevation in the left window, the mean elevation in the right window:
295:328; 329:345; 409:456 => -0.45 km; 370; 364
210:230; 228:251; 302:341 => -0.65 km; 382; 386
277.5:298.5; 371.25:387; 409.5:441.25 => -0.84 km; 336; 364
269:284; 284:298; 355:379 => 2.79 km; 390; 375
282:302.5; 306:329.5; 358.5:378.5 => -3.70 km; 319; 375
